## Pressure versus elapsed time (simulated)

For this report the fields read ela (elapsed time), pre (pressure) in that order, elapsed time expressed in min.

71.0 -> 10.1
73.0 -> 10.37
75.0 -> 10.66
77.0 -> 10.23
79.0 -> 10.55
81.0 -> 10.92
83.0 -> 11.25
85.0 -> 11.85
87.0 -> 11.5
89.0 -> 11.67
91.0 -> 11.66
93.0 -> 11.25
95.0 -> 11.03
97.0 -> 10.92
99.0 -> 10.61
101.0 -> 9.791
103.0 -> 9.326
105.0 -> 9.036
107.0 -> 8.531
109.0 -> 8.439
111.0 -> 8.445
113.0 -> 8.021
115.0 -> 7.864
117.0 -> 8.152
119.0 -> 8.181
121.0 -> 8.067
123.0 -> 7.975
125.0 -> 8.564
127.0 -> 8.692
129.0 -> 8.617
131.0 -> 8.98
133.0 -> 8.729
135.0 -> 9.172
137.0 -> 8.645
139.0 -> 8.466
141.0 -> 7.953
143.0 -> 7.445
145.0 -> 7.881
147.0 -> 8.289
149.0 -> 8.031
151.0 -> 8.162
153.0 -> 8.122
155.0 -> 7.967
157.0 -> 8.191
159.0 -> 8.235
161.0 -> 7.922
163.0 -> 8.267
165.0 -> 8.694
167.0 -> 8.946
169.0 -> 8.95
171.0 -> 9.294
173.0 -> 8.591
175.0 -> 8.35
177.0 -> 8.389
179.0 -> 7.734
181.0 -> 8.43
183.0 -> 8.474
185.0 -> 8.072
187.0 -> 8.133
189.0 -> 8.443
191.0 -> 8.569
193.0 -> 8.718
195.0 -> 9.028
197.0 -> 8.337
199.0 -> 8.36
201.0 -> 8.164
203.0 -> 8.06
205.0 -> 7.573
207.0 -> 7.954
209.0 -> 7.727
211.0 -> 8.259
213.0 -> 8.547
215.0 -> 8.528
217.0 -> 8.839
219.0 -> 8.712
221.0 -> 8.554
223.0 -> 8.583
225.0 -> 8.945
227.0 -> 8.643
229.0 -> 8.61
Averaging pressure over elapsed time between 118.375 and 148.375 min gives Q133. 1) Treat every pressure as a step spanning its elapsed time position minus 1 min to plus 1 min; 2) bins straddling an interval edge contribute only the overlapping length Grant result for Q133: 8.38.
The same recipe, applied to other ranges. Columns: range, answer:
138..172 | 8.28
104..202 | 8.38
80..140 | 9.48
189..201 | 8.55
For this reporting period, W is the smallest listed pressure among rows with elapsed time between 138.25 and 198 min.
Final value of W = 7.445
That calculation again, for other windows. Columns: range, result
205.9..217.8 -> 7.727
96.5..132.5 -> 7.864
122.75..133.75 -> 7.975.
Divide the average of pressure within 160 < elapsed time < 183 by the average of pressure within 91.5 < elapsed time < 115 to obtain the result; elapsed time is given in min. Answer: 0.89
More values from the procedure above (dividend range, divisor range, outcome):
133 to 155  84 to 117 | 0.83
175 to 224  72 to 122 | 0.84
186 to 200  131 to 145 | 1.01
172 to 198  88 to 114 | 0.85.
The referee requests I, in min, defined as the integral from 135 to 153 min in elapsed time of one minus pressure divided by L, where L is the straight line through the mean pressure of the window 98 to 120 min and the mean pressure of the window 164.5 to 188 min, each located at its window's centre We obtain 1.0 min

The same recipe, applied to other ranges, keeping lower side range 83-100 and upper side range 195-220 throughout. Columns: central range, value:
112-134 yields 4.47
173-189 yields 1.27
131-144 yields 2.15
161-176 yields 1.01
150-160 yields 1.57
